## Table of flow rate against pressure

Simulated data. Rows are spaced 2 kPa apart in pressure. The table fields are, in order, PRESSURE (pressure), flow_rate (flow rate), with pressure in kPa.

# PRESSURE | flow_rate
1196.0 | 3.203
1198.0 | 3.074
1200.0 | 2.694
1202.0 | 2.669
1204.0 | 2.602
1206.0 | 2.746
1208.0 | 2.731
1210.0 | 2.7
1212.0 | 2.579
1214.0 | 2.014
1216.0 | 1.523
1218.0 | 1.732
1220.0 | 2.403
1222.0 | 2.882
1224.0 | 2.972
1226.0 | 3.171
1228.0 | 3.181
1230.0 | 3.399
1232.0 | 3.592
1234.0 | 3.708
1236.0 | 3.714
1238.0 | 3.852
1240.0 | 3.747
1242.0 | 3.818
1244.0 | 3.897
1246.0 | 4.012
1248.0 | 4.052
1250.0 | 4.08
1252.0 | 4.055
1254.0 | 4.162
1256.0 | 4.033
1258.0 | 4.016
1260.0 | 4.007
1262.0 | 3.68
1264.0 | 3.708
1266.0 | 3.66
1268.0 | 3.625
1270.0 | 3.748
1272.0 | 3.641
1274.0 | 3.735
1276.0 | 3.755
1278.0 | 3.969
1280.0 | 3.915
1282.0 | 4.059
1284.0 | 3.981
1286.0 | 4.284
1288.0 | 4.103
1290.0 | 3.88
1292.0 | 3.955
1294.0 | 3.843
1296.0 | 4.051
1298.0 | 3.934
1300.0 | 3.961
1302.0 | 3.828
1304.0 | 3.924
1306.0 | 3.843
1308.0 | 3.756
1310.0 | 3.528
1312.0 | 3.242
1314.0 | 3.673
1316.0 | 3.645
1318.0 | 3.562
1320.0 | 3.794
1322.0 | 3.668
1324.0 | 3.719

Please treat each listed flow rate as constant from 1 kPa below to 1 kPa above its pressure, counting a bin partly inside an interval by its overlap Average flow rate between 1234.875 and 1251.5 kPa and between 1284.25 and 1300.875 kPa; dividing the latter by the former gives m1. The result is 1.0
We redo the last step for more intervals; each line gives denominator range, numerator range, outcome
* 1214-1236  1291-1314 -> 1.33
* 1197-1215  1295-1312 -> 1.44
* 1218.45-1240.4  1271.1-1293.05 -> 1.20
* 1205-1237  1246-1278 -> 1.38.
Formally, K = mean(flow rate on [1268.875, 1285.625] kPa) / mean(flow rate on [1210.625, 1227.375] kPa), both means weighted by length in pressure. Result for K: 1.59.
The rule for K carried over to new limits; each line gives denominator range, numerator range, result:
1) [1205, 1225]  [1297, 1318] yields 1.53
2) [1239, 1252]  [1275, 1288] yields 1.01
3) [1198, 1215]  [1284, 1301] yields 1.53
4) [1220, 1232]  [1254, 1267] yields 1.25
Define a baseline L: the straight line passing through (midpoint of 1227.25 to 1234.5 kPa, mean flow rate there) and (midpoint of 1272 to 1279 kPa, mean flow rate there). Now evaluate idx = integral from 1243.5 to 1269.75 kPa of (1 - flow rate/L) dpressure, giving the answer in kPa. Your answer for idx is -1.9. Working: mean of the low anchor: 3.46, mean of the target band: 3.92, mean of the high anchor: 3.79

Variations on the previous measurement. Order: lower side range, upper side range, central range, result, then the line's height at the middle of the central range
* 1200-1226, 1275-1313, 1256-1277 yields -2.23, 3.41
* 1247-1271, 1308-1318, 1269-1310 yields -2.19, 3.7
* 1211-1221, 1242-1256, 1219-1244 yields -3.53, 2.98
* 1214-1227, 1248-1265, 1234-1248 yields -2.33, 3.3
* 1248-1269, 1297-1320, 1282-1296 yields -0.81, 3.79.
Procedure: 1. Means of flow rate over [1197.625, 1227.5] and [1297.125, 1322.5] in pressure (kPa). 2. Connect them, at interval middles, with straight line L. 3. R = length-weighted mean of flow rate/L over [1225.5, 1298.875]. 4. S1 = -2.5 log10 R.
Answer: -0.22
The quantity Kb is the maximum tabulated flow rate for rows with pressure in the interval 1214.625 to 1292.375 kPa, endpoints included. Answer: 4.284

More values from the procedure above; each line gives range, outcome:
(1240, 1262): 4.162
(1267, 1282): 4.059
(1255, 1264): 4.033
